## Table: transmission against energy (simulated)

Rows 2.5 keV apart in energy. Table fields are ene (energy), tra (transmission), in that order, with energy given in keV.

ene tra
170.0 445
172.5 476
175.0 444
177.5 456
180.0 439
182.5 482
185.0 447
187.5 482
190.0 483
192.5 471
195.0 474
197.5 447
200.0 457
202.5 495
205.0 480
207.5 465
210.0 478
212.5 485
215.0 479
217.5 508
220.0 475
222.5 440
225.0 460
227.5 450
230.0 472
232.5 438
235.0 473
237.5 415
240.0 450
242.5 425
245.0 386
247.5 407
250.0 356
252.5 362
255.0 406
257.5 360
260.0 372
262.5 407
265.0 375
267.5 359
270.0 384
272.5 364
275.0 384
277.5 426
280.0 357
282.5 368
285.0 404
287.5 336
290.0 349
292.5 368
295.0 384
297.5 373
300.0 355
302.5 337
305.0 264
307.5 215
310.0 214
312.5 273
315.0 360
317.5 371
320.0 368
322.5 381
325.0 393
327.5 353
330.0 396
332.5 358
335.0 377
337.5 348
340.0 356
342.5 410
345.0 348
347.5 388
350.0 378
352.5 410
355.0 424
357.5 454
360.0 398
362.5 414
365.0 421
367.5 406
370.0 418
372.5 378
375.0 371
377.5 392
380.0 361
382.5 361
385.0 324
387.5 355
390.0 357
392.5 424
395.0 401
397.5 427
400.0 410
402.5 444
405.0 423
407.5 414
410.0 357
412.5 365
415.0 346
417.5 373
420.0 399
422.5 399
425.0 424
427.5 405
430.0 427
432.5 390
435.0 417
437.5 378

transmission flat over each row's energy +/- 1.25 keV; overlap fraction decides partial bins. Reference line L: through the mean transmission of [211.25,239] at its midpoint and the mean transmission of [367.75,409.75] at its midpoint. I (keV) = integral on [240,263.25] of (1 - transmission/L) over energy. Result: 3.2 keV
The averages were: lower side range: 463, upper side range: 391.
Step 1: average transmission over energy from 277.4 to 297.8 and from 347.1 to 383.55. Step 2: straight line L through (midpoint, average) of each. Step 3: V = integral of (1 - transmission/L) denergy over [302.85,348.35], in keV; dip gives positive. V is 5.0 keV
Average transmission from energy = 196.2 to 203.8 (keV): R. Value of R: 466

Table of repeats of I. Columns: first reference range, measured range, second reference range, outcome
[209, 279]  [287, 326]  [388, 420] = 7.3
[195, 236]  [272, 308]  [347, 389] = 6.4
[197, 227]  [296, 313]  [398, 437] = 5.7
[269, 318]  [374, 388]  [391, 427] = 0.9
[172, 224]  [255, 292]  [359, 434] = 5.4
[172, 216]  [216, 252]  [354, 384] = 1.2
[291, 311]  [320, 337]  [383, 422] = -2.0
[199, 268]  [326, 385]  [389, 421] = 2.9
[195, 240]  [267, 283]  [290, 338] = 0.5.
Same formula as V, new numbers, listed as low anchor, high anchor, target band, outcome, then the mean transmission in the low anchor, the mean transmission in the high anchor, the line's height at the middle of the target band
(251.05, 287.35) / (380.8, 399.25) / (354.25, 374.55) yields -1.8 keV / 379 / 379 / 379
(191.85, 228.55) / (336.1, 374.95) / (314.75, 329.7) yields 1.4 keV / 471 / 396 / 413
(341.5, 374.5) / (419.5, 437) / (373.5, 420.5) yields 2.5 keV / 403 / 408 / 406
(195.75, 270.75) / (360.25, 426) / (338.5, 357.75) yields 0.5 keV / 433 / 391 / 403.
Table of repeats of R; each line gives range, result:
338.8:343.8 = 383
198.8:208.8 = 474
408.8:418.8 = 360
